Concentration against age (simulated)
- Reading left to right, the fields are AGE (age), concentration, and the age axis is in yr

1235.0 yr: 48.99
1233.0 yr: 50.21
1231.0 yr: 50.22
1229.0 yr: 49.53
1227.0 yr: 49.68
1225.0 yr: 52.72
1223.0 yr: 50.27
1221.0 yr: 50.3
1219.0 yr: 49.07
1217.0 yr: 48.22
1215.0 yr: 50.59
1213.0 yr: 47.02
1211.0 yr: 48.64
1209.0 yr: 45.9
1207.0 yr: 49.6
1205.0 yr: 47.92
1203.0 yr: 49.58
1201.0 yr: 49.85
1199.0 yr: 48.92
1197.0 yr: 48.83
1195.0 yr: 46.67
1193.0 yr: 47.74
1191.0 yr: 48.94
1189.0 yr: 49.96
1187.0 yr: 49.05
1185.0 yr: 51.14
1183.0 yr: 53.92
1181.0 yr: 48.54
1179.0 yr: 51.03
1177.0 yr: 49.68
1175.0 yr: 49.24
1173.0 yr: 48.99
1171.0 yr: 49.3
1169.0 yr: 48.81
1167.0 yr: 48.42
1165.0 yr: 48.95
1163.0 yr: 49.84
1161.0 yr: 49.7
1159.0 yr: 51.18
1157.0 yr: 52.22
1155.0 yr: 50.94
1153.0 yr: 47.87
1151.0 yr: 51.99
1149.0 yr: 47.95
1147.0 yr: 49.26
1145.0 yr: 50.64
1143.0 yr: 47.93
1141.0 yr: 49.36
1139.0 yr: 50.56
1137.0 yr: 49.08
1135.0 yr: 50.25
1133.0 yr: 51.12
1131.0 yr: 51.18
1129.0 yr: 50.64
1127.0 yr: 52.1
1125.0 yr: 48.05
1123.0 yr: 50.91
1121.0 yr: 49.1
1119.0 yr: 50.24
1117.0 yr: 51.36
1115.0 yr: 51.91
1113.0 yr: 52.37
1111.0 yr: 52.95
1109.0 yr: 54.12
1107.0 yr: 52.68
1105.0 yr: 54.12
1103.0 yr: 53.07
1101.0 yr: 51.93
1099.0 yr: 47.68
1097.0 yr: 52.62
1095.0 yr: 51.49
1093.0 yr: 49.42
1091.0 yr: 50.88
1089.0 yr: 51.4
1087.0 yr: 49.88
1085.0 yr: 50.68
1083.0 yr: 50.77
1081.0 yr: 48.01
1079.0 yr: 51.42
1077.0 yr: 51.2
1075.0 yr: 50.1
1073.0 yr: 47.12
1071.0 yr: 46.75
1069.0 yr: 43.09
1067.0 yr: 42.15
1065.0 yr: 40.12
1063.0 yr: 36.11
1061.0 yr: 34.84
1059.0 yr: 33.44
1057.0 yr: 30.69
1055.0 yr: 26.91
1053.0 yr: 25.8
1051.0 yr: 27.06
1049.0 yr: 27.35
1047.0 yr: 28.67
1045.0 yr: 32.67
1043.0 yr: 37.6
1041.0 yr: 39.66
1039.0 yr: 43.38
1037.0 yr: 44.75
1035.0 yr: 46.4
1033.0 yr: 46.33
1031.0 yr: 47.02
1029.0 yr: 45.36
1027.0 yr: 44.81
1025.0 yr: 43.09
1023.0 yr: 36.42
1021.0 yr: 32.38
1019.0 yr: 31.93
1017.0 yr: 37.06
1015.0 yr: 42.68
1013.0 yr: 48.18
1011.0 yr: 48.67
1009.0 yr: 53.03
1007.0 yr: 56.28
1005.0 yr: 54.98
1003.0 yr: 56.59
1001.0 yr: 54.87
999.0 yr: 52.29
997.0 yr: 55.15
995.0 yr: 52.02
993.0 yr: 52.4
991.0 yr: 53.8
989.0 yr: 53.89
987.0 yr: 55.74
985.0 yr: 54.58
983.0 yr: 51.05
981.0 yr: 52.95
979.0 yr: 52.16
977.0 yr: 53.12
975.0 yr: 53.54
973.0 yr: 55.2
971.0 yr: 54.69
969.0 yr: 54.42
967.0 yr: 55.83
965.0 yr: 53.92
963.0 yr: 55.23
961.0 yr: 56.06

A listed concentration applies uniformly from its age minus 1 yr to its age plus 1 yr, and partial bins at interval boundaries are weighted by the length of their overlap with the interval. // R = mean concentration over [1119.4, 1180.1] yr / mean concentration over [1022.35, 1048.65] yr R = 1.22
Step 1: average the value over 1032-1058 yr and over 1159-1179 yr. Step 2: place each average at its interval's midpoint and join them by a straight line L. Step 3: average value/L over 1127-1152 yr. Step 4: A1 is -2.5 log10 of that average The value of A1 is -0.09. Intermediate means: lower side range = 35.2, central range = 50.1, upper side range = 49.4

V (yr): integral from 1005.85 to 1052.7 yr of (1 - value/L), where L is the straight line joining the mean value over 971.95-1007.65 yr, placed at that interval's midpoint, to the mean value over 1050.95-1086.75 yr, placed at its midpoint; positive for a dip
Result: 7.0 yr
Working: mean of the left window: 53.9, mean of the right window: 41.5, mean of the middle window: 40.7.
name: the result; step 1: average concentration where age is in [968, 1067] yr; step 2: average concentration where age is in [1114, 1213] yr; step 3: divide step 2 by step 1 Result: 1.11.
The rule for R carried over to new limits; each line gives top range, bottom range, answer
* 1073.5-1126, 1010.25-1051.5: 1.29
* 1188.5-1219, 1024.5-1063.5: 1.31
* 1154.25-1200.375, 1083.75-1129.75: 0.97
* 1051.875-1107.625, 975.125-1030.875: 0.92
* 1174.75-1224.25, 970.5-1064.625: 1.11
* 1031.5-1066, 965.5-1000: 0.66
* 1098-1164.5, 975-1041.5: 1.05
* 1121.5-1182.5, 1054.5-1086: 1.16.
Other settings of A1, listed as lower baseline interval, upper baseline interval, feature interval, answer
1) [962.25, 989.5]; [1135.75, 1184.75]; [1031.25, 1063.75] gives 0.43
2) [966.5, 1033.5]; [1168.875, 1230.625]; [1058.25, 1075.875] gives 0.19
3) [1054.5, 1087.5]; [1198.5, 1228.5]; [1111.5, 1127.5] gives -0.12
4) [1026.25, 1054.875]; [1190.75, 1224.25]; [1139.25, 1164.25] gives -0.11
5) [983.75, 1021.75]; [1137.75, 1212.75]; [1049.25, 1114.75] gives 0.10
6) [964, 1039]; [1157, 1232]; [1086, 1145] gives -0.03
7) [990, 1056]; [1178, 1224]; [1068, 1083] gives -0.08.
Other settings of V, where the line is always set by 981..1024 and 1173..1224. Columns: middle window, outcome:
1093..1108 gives -0.8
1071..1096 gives -0.4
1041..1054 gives 4.9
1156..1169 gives -0.2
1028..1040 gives 0.9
